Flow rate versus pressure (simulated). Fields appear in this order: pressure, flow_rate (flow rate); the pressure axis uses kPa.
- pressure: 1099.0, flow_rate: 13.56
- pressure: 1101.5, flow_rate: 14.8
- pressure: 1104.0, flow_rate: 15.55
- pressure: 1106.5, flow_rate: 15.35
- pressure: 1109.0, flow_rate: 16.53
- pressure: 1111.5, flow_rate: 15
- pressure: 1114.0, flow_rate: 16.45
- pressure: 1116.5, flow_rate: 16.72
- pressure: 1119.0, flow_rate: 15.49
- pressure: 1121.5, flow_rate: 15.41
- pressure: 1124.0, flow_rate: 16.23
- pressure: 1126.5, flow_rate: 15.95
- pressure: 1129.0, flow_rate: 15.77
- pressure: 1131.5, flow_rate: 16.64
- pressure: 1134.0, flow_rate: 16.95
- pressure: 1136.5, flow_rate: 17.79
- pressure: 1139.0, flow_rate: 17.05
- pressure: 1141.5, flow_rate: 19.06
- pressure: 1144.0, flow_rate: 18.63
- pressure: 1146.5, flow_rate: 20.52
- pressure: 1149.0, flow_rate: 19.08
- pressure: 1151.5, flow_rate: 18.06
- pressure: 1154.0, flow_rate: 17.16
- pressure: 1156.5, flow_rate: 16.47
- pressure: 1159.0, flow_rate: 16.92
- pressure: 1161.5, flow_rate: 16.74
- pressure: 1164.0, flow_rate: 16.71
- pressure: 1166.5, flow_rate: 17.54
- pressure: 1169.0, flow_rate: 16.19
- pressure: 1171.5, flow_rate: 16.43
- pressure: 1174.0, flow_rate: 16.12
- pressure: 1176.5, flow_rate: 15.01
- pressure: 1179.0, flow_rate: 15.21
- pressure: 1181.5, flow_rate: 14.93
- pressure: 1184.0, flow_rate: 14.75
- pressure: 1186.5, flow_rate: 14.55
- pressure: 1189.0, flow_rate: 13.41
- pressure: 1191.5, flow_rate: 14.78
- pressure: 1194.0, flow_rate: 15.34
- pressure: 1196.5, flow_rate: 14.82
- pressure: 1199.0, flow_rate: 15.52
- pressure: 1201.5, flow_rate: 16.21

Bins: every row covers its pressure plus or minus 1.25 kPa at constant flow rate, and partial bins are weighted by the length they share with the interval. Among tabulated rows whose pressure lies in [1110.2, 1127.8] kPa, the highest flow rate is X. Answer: 16.72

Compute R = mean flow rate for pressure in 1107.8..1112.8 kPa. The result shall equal 15.8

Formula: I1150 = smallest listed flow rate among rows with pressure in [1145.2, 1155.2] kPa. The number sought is 17.16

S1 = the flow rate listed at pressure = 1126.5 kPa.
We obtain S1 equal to 15.95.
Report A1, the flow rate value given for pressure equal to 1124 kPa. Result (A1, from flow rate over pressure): 16.23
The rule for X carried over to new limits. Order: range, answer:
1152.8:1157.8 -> 17.16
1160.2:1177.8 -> 17.54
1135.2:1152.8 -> 20.52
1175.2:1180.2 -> 15.21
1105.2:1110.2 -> 16.53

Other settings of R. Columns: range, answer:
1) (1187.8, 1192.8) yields 14.1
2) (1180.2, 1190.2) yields 14.4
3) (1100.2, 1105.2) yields 15.2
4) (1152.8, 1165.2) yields 16.8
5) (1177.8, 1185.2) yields 15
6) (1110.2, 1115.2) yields 15.7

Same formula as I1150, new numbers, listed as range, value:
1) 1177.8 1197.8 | 13.41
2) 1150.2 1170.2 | 16.19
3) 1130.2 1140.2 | 16.64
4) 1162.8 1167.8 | 16.71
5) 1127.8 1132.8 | 15.77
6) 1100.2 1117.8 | 14.8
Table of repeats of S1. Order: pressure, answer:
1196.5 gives 14.82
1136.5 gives 17.79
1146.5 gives 20.52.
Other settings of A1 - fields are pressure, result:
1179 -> 15.21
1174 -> 16.12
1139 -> 17.05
